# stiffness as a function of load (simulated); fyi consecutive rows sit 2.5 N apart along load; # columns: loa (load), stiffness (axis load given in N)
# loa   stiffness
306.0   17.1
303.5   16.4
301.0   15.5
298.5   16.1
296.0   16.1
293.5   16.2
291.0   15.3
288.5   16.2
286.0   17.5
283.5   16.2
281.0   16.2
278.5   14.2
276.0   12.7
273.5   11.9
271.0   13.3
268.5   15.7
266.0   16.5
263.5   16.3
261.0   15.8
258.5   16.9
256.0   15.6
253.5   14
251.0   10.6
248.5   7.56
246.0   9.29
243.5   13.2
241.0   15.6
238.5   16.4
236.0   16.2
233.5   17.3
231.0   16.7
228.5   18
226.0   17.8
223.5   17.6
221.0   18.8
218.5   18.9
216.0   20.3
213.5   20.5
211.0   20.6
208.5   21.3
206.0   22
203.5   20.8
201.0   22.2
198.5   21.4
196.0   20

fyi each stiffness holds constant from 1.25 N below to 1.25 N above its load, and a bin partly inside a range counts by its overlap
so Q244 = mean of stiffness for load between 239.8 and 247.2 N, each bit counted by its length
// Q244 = 12.7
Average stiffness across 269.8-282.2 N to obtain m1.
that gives 13.7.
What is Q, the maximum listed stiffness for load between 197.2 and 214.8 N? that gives 22.2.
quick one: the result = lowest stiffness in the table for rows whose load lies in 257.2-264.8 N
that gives 15.8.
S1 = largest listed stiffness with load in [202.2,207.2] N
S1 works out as 22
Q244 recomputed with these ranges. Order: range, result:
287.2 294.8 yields 15.9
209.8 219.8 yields 20.1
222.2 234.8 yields 17.5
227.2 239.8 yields 16.9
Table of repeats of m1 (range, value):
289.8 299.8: 15.9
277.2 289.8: 16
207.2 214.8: 20.8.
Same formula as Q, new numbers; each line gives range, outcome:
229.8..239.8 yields 17.3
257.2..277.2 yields 16.9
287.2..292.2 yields 16.2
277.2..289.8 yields 17.5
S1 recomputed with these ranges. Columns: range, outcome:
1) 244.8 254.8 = 14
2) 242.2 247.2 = 13.2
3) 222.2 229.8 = 18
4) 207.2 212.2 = 21.3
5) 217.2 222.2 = 18.9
